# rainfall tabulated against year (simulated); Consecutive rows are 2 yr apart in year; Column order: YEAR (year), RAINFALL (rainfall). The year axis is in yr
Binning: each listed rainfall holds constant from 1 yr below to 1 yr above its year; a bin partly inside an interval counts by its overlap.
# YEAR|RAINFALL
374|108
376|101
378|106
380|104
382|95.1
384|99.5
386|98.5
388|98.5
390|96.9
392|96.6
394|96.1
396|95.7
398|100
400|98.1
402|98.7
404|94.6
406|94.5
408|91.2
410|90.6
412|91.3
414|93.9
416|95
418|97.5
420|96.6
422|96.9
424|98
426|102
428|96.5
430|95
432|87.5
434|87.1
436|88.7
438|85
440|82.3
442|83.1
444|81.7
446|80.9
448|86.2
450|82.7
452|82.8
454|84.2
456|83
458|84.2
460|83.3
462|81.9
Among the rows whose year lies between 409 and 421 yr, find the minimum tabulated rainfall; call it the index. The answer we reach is 90.6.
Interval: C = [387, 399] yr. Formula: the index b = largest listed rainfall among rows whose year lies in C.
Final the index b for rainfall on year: 100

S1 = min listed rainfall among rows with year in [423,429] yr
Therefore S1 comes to 96.5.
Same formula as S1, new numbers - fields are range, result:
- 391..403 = 95.7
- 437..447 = 80.9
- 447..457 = 82.7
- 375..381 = 101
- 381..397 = 95.1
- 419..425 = 96.6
